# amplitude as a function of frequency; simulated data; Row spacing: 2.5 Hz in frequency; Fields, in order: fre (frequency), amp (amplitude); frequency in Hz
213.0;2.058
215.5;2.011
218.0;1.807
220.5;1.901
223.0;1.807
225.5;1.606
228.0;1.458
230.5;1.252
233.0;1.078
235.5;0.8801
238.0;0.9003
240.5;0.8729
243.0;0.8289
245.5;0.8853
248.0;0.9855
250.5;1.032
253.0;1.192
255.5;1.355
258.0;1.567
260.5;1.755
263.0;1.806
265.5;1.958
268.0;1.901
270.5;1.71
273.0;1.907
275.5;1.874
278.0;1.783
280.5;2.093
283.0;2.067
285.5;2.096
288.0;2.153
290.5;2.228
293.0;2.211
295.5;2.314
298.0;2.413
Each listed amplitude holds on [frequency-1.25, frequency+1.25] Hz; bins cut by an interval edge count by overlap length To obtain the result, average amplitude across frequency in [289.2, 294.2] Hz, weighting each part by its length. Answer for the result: 2.22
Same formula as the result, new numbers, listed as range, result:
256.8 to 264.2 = 1.71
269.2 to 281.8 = 1.87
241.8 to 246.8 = 0.859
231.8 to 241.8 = 0.932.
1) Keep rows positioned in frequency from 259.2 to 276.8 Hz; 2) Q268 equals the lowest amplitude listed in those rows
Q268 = 1.71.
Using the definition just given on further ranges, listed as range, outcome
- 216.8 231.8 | 1.252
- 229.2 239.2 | 0.8801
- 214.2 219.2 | 1.807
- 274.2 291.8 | 1.783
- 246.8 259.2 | 0.9855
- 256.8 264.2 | 1.567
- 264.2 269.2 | 1.901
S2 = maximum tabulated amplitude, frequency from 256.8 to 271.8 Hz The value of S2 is 1.958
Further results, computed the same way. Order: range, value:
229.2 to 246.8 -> 1.252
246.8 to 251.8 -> 1.032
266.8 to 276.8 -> 1.907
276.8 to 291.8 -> 2.228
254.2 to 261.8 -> 1.755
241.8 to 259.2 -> 1.567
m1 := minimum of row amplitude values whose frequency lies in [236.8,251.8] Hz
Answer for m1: 0.8289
